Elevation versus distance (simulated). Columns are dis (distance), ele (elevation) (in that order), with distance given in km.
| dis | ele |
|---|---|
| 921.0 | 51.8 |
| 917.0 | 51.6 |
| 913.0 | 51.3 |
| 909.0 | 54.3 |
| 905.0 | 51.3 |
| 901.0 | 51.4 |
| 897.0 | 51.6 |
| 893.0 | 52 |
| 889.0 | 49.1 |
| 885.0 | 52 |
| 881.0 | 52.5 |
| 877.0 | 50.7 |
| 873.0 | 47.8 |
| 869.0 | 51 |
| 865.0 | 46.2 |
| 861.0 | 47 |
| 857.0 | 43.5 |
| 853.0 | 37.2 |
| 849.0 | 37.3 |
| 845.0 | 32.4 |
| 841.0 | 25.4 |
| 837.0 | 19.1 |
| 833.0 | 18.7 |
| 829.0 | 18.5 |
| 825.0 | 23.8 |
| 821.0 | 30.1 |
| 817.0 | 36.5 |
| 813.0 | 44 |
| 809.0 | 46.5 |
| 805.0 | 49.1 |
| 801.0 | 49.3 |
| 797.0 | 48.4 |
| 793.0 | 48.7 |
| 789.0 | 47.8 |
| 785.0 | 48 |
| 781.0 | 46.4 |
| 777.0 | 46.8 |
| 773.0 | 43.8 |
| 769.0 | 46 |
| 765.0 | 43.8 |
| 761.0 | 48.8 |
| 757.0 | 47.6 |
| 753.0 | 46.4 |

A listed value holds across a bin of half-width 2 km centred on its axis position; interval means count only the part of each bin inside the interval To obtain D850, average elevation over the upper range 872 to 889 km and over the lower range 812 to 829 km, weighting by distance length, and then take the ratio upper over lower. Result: 1.63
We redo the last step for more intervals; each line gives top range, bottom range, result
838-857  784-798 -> 0.69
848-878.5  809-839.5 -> 1.59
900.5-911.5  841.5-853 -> 1.54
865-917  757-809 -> 1.08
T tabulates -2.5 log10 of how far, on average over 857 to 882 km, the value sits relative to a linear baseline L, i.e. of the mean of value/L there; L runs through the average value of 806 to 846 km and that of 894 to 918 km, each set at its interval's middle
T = -0.16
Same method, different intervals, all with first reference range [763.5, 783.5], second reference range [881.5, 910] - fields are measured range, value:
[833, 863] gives 0.42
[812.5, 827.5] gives 0.43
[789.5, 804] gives -0.05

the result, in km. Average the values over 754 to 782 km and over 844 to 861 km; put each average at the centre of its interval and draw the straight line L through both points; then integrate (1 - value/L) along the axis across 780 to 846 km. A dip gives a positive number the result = 8.6 km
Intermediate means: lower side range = 46.2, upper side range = 39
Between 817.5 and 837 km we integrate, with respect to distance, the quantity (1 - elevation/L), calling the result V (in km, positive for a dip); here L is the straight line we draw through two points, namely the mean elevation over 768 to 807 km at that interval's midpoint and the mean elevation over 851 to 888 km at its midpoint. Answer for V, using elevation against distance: 9.9 km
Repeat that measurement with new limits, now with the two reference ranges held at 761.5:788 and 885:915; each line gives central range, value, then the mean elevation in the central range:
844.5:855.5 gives 2.89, 36.4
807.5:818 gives 1.11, 42.7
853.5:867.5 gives 1.40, 44.9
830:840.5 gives 6.24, 19.8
